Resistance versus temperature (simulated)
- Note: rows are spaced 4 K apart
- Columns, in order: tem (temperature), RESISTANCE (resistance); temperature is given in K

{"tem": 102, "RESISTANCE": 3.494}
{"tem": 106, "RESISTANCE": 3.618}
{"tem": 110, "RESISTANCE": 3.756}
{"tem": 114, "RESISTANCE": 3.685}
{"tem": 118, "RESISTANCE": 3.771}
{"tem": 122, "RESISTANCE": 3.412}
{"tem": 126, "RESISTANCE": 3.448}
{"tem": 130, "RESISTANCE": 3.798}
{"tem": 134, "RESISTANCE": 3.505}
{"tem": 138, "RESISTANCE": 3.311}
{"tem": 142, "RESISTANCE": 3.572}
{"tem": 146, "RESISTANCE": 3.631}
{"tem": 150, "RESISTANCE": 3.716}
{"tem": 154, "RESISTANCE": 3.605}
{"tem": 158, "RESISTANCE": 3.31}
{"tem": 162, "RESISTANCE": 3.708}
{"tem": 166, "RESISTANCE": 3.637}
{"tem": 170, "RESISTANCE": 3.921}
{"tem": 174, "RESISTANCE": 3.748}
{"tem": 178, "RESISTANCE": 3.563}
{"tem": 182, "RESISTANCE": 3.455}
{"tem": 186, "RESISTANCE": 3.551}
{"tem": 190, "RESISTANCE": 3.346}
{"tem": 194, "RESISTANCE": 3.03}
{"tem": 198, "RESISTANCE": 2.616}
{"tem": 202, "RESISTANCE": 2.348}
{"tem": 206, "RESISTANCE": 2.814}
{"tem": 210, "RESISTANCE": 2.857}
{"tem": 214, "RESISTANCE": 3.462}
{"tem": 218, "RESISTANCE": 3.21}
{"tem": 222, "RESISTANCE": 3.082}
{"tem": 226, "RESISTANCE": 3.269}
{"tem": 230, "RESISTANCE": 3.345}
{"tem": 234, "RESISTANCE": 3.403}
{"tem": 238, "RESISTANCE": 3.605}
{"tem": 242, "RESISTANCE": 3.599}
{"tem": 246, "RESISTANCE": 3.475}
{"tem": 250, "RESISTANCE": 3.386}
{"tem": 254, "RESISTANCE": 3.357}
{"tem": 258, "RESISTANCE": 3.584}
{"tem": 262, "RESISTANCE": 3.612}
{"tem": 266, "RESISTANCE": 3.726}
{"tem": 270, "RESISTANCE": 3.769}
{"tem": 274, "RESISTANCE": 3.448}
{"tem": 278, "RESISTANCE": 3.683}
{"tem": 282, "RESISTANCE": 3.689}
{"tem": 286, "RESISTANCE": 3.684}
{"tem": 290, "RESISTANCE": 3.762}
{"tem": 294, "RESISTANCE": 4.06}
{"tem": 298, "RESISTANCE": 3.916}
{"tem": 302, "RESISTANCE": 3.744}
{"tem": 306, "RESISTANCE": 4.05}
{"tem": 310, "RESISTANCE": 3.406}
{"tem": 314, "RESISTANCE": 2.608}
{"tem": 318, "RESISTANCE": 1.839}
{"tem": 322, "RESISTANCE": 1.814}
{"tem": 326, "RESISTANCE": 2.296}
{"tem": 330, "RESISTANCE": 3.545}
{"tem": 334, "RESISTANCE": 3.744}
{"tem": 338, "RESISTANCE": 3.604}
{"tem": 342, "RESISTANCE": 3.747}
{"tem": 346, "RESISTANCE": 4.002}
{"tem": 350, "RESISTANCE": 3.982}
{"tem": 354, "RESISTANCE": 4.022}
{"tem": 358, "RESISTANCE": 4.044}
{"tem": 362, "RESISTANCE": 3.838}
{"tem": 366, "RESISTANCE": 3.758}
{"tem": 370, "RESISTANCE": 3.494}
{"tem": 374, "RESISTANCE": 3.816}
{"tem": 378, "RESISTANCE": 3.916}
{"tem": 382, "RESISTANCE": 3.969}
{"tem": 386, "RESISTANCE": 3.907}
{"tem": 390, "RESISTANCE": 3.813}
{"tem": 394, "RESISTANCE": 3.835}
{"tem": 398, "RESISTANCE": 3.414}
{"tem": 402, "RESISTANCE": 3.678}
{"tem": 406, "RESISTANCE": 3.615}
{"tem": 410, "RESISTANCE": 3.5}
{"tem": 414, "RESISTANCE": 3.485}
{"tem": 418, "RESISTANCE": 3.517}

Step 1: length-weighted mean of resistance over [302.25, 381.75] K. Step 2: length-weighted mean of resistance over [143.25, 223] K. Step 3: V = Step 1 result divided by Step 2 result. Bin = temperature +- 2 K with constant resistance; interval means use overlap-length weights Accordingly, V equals 1.0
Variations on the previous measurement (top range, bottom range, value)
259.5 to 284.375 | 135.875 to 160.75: 1.04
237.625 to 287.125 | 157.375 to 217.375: 1.09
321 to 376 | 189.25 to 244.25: 1.14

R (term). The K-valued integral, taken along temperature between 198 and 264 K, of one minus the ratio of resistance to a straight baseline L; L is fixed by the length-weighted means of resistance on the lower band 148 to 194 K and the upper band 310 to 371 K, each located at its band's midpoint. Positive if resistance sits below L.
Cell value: 4.48 K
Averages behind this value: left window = 3.57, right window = 3.36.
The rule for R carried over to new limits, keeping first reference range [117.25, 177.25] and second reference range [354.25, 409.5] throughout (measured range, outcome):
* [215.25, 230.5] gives 1.8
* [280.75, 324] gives 4.6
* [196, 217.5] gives 4.7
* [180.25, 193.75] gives 0.9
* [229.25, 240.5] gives 0.6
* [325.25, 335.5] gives 1.3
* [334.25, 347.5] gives -0.1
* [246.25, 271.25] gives 0.9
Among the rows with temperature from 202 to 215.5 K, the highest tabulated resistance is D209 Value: 3.462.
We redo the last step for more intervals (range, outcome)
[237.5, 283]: 3.769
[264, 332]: 4.06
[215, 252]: 3.605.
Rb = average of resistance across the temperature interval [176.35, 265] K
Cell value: 3.28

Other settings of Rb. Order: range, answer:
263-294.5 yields 3.71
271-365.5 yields 3.51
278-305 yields 3.81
